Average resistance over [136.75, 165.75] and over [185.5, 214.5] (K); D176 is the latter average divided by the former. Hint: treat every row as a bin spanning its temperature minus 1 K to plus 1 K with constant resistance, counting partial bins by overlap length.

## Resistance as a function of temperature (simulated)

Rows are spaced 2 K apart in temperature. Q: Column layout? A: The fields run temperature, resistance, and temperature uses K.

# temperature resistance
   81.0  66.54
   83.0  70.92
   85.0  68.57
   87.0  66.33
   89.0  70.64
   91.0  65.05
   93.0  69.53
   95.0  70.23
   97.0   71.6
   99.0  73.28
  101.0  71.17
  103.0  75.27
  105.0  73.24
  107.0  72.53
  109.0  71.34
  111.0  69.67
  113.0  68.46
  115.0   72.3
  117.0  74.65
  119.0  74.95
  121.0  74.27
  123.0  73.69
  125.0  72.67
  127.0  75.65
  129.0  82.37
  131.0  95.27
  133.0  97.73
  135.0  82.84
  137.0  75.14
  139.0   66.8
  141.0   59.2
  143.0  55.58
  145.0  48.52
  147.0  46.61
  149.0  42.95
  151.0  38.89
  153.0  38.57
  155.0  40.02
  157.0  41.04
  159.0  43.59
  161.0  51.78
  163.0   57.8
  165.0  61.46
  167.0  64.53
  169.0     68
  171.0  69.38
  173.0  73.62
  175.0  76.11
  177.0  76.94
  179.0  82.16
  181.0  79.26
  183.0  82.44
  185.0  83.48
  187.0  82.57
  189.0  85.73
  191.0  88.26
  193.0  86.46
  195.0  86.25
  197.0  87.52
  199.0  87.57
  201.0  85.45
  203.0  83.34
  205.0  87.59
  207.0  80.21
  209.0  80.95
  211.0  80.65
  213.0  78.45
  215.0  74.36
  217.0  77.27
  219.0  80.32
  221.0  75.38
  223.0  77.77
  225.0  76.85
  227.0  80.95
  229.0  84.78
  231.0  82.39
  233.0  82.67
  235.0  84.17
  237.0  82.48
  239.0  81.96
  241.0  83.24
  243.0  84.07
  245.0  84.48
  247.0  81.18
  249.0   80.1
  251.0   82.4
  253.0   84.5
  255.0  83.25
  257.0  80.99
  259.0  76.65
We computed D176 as 1.7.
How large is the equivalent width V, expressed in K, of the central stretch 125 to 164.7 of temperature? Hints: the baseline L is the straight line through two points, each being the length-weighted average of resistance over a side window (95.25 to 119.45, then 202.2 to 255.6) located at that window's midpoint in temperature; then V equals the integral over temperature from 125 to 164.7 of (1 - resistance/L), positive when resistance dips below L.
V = 7.67 K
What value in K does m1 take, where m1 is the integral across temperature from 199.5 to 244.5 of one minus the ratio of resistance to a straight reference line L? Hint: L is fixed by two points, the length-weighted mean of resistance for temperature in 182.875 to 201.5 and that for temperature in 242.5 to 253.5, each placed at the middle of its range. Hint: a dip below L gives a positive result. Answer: 1.51 K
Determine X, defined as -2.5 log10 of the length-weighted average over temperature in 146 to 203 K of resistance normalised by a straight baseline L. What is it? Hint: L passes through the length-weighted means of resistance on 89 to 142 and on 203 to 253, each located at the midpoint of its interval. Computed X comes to 0.143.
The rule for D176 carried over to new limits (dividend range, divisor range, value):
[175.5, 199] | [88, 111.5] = 1.18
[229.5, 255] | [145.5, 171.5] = 1.63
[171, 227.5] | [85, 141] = 1.10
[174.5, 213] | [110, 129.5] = 1.13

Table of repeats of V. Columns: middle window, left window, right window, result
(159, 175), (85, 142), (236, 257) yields 2.9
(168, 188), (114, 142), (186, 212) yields 1.2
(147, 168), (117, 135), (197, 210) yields 8.7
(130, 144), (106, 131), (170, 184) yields -0.2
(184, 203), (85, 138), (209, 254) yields -1.7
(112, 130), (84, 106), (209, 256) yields -0.5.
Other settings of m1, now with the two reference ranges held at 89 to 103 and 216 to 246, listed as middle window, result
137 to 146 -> 1.8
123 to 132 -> -0.9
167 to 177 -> 0.7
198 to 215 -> -0.7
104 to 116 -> 0.1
